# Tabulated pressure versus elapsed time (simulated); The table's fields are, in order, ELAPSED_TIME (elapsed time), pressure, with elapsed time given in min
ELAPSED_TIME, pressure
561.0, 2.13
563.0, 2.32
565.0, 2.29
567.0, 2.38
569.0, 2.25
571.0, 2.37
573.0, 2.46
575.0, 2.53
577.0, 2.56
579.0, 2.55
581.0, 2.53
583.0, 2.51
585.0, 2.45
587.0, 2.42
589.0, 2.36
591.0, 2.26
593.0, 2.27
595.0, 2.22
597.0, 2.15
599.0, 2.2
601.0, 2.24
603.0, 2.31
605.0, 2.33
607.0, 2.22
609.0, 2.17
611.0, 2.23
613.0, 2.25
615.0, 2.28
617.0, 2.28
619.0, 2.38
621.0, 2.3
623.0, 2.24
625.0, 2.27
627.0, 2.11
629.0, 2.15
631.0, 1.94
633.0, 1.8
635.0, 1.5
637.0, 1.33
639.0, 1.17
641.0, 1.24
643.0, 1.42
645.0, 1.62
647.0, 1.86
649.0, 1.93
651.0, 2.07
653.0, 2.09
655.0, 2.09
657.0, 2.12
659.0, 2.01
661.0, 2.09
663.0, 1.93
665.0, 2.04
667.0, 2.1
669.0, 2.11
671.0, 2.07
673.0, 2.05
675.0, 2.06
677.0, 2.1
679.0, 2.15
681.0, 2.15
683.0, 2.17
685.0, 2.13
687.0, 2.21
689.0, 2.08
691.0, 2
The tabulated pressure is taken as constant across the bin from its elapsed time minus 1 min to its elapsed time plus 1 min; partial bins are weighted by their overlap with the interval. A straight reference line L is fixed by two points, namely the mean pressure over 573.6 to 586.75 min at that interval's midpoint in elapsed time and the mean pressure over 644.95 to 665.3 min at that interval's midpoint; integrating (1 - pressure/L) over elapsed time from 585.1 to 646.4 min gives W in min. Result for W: 5.9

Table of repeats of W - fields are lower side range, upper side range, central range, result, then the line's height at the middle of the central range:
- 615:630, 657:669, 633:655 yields 5.0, 2.14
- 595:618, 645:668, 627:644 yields 4.1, 2.11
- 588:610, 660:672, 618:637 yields 1.2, 2.17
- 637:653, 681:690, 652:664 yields -1.8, 1.79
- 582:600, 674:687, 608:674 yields 7.1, 2.21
